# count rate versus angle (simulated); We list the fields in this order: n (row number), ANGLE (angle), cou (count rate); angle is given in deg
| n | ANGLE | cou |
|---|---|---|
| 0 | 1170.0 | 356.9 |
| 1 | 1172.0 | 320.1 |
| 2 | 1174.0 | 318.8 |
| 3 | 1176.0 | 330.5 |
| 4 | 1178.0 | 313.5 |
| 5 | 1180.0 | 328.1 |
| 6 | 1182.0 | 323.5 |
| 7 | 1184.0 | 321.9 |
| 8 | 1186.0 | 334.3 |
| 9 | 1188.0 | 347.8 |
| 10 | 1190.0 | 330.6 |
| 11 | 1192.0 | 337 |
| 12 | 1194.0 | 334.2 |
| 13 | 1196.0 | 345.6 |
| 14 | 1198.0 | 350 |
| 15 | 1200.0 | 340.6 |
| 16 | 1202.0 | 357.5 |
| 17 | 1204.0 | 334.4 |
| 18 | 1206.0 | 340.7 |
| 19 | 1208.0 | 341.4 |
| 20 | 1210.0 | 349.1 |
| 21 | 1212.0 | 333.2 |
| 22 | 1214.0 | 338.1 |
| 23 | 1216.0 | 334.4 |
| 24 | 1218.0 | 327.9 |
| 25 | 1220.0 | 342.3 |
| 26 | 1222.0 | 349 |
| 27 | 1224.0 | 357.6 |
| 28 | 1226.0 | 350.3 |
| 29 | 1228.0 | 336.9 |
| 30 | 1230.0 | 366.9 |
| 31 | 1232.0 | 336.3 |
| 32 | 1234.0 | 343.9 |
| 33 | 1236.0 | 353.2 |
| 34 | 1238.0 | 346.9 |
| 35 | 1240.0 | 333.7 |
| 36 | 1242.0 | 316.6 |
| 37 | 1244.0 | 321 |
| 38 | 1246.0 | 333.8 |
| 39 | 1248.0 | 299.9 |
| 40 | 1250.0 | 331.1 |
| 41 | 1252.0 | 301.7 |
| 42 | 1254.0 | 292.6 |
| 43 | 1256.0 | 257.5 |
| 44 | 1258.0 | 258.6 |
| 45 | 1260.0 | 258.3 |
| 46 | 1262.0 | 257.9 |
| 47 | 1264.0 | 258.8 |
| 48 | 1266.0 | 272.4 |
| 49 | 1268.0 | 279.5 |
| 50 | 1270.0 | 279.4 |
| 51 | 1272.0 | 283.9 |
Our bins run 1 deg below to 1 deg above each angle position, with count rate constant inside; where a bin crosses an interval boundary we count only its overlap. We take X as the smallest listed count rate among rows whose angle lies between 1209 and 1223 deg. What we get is 327.9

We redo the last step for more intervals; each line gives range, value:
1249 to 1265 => 257.5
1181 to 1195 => 321.9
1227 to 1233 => 336.3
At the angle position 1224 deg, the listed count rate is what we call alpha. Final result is 357.6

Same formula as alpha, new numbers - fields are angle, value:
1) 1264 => 258.8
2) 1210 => 349.1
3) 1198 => 350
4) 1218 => 327.9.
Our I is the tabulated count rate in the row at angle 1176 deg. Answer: 330.5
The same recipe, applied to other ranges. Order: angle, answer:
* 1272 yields 283.9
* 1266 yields 272.4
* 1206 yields 340.7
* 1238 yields 346.9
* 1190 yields 330.6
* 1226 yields 350.3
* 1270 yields 279.4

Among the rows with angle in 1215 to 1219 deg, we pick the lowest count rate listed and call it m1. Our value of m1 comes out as 327.9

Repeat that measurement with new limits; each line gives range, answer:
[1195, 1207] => 334.4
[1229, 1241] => 333.7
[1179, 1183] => 323.5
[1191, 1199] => 334.2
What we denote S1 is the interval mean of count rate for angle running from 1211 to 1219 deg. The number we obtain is 333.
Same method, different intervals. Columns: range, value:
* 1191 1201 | 341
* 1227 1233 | 347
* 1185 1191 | 338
